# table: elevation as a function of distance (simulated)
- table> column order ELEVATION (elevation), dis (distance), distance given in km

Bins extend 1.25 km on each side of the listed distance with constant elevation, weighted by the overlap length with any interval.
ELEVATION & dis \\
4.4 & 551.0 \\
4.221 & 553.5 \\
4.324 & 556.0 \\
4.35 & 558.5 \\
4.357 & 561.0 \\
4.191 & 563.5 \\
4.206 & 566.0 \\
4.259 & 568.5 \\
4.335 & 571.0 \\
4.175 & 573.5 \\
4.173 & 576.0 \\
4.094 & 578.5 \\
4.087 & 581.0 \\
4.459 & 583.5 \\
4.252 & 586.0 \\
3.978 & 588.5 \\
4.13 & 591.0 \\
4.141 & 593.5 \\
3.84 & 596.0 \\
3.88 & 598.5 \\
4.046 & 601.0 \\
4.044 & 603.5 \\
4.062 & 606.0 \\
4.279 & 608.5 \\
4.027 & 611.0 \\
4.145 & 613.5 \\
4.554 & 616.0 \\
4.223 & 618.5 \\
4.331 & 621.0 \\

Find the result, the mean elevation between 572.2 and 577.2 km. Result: 4.18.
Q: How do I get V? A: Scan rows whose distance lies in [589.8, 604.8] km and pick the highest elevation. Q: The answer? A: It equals 4.141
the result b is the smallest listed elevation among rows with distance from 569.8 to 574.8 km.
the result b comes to 4.175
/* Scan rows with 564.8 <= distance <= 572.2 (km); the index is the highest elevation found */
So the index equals 4.335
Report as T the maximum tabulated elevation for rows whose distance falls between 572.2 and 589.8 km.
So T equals 4.459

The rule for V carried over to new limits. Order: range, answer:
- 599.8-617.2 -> 4.554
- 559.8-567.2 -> 4.357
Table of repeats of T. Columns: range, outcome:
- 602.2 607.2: 4.062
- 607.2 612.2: 4.279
